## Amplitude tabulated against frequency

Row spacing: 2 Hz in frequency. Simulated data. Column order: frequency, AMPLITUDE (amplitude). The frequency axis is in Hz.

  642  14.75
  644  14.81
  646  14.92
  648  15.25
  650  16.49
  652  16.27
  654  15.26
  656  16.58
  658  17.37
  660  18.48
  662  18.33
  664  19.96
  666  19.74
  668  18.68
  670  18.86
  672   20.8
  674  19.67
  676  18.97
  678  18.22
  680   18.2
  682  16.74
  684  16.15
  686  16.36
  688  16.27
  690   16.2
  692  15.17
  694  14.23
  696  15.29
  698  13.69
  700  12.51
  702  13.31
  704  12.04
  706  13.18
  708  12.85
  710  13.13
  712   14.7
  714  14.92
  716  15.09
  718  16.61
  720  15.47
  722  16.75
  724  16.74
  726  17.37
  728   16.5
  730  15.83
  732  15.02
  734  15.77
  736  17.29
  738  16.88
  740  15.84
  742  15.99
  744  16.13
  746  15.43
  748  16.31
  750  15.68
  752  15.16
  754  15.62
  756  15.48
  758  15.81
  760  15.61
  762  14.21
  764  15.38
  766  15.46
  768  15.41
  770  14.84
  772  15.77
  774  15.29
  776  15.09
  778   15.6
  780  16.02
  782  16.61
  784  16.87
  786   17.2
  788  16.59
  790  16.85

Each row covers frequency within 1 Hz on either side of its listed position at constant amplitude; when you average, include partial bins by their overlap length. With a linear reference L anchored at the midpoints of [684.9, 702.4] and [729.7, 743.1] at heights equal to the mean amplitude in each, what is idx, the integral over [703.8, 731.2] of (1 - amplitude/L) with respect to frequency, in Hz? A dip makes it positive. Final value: 0.68 Hz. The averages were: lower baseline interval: 14.8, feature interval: 15.2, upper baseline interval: 16.1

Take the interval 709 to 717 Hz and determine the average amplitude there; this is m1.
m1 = 14.5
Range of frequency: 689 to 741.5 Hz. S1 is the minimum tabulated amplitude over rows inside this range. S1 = 12.04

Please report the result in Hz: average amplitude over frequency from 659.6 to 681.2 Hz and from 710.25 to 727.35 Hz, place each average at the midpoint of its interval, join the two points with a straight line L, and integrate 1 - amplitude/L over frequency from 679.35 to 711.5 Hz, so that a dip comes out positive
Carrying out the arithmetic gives 5.1 Hz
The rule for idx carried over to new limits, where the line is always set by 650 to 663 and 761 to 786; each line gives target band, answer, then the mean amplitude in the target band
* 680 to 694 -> 0.4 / 16.2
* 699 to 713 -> 2.8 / 13.1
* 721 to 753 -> -0.2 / 16.2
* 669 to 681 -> -1.7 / 19.1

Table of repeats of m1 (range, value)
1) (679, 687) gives 16.9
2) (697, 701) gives 13.1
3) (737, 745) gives 16.2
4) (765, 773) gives 15.4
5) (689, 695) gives 15.2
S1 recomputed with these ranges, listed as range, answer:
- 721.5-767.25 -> 14.21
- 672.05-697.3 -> 14.23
